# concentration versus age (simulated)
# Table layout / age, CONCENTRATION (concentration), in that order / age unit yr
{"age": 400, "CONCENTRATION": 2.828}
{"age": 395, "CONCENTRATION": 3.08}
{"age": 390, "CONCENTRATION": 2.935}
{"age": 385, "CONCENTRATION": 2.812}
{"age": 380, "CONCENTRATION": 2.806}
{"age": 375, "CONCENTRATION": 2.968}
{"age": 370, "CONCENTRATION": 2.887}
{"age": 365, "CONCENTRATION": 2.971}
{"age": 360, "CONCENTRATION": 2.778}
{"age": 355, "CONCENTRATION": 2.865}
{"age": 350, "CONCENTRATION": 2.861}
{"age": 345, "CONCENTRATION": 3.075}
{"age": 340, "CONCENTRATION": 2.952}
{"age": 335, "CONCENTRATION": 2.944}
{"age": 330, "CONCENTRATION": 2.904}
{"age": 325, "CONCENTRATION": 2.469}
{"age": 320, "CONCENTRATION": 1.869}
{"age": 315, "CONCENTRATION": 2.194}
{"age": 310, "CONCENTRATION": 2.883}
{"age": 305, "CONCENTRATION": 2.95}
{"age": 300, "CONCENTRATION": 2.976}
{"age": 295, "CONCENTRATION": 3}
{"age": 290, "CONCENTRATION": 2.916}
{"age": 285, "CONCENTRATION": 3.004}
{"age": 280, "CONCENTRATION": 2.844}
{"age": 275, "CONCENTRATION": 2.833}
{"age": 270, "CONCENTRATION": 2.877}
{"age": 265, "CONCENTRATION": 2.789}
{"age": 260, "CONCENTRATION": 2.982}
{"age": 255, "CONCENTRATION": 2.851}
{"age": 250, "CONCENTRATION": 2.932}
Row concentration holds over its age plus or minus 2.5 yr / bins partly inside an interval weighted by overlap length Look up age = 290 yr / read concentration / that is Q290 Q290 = 2.916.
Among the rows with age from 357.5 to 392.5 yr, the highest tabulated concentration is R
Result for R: 2.971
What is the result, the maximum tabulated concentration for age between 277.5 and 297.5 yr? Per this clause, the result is 3.004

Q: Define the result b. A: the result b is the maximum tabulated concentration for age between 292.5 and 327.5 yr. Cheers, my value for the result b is 3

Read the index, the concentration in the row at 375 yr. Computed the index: 2.968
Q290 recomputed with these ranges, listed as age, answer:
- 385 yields 2.812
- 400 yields 2.828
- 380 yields 2.806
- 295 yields 3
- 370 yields 2.887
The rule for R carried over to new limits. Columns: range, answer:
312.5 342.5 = 2.952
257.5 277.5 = 2.982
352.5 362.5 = 2.865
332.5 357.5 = 3.075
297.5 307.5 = 2.976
